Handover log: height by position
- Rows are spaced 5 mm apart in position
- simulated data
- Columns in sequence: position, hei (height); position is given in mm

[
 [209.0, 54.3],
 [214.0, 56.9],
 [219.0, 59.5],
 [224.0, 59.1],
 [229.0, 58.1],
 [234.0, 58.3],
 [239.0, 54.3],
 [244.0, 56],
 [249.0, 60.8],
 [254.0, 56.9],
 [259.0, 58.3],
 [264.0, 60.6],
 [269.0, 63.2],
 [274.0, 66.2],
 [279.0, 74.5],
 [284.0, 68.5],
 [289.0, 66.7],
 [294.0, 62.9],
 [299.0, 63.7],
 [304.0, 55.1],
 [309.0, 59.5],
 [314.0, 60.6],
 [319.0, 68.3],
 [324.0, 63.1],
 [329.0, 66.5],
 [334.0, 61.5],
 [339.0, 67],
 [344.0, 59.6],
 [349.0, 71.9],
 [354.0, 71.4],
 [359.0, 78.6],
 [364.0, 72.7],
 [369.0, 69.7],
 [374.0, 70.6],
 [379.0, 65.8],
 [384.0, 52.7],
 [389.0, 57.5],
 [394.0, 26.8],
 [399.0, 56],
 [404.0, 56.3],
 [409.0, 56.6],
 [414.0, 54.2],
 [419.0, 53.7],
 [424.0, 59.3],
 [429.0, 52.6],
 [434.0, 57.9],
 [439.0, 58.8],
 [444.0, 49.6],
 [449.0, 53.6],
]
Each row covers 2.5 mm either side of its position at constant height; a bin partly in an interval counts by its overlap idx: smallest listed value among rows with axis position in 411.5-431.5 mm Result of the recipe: 52.6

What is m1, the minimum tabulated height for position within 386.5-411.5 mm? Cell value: 26.8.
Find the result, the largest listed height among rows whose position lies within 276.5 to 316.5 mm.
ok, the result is 74.5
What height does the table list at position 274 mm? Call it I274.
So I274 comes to 66.2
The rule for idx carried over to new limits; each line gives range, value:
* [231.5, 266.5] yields 54.3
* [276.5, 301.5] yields 62.9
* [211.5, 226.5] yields 56.9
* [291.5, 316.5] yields 55.1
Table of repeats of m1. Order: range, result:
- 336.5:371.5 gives 59.6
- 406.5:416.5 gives 54.2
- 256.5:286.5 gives 58.3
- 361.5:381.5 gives 65.8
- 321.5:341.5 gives 61.5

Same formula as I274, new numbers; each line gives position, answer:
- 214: 56.9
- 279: 74.5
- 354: 71.4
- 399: 56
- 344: 59.6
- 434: 57.9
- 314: 60.6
